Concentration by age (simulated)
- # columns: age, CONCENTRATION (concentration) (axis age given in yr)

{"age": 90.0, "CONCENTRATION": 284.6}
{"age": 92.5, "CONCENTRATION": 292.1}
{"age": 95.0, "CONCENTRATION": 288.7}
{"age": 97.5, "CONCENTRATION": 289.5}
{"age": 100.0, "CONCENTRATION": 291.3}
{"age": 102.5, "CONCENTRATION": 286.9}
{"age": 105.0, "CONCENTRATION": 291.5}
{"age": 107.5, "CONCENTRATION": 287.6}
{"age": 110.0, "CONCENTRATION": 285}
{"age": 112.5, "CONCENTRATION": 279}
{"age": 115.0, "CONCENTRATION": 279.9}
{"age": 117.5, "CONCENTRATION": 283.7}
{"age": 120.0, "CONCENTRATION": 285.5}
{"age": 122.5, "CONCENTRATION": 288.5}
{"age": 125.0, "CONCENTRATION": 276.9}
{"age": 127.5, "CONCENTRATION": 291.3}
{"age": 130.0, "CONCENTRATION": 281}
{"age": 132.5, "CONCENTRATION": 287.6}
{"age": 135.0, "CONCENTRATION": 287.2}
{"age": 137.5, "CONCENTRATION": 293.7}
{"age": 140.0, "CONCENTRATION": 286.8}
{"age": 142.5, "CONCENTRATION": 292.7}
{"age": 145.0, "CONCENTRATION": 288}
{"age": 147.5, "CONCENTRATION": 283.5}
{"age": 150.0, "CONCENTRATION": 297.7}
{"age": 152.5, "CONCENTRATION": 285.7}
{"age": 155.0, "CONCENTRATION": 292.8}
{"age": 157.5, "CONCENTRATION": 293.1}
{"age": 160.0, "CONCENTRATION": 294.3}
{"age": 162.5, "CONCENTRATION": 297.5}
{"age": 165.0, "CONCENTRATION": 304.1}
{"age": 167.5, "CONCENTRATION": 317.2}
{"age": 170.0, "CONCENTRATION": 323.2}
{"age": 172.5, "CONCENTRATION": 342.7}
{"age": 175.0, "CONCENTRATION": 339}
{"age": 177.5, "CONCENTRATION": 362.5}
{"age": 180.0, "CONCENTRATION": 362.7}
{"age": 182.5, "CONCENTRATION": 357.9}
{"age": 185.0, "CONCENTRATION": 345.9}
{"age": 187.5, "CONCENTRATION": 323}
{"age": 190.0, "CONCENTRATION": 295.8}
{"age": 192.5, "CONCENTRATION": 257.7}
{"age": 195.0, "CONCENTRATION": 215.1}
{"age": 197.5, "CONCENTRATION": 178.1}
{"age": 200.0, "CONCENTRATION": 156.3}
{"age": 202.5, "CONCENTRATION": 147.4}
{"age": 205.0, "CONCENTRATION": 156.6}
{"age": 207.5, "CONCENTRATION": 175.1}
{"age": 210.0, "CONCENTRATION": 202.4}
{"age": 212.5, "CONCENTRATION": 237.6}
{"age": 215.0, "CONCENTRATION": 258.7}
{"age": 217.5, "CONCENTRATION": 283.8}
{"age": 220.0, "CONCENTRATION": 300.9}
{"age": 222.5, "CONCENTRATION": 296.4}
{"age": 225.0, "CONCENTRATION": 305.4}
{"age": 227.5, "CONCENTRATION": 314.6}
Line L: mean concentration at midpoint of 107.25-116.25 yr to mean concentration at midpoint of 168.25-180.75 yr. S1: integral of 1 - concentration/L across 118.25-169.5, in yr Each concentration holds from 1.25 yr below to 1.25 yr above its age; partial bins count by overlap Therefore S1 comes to 3.6 yr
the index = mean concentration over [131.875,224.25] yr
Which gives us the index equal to 279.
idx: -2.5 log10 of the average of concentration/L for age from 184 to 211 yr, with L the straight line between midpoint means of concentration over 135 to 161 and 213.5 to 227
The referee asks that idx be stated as 0.29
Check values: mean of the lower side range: 291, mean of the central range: 222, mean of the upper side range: 290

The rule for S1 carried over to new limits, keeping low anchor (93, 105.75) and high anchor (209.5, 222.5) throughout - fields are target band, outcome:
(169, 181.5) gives -3.39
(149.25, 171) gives -1.92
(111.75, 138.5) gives -0.10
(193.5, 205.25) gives 4.12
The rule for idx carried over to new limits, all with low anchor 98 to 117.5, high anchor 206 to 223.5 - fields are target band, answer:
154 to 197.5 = -0.18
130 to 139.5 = -0.04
